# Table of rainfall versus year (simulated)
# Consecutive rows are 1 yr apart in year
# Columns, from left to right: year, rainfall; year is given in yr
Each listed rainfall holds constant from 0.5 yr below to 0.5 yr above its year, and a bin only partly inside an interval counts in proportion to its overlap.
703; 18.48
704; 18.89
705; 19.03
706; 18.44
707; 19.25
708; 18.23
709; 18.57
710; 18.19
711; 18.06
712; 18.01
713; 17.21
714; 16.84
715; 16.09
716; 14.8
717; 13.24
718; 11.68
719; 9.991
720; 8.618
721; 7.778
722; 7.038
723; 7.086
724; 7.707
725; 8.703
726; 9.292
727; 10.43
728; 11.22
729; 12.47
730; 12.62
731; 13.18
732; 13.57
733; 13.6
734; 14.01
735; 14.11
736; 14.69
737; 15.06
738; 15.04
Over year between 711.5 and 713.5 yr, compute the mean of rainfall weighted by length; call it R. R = 17.6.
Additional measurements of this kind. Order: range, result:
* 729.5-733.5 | 13.2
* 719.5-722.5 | 7.81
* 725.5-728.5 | 10.3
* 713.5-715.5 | 16.5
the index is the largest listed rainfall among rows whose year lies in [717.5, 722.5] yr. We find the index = 11.68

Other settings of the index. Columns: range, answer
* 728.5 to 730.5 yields 12.62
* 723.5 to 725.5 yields 8.703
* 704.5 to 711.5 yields 19.25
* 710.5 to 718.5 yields 18.06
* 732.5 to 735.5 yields 14.11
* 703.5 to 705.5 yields 19.03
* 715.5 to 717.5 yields 14.8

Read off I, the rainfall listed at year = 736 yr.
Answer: 14.69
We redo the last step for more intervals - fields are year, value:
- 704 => 18.89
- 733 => 13.6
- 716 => 14.8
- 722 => 7.038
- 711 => 18.06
